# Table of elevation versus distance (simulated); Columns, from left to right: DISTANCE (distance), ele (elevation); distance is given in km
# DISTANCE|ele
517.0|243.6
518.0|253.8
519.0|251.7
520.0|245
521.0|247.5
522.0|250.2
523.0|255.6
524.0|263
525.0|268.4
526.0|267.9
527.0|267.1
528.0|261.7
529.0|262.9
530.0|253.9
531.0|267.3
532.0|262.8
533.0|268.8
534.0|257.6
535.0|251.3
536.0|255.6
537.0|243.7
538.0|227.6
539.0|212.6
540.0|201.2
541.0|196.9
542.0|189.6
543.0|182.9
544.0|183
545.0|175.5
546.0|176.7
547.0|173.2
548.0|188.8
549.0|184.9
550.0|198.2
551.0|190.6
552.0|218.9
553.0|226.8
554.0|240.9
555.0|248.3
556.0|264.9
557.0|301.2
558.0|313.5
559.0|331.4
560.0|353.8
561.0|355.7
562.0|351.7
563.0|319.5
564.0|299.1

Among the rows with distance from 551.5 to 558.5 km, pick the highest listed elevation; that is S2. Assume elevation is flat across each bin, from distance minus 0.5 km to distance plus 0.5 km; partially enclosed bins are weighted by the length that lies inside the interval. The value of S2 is 313.5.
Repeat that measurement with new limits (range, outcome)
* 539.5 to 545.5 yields 201.2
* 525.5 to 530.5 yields 267.9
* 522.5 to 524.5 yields 263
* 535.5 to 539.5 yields 255.6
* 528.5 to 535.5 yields 268.8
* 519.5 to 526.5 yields 268.4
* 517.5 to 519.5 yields 253.8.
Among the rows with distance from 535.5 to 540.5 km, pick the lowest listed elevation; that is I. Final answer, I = 201.2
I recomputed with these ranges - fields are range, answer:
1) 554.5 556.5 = 248.3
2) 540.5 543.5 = 182.9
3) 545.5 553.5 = 173.2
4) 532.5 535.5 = 251.3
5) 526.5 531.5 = 253.9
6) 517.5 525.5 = 245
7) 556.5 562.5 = 301.2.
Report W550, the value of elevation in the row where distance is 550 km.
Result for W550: 198.2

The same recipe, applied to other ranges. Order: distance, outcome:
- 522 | 250.2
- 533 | 268.8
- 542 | 189.6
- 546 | 176.7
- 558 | 313.5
